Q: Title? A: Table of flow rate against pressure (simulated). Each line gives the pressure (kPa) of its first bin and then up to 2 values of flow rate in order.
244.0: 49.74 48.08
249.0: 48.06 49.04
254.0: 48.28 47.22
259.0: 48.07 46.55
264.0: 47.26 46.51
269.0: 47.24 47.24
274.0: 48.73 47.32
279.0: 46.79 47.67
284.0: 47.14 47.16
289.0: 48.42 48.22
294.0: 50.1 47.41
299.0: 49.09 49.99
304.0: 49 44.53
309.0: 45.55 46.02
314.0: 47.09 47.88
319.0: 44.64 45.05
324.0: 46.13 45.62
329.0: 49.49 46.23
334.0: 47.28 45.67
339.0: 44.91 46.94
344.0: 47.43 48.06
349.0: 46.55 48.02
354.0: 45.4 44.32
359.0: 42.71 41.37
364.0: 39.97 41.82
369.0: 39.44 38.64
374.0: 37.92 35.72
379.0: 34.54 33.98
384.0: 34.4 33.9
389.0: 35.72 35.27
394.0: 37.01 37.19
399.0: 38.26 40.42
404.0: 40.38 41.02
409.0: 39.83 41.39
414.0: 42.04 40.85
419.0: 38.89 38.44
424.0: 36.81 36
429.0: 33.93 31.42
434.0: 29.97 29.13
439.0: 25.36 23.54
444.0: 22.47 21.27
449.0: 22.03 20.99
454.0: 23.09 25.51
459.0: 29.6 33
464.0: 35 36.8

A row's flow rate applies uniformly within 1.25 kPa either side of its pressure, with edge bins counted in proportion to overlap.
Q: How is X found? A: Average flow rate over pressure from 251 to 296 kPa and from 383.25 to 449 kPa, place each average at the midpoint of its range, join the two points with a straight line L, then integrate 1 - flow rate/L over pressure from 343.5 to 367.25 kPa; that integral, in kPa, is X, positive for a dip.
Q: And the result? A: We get -2.6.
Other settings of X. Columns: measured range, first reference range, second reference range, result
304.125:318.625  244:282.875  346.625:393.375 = -0.76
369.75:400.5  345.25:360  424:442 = 2.73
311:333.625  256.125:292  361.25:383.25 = -1.99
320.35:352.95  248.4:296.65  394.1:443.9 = -3.27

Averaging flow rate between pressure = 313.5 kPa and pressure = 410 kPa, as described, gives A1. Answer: 41.9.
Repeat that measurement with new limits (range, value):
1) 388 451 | 34.2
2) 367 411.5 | 37.5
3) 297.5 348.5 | 46.8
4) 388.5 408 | 38.3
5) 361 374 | 40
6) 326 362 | 46.1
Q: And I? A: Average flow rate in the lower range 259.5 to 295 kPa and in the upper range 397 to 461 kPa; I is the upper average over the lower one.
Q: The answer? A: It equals 0.68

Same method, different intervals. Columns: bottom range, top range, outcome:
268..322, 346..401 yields 0.83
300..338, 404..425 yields 0.86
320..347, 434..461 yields 0.53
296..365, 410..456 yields 0.67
